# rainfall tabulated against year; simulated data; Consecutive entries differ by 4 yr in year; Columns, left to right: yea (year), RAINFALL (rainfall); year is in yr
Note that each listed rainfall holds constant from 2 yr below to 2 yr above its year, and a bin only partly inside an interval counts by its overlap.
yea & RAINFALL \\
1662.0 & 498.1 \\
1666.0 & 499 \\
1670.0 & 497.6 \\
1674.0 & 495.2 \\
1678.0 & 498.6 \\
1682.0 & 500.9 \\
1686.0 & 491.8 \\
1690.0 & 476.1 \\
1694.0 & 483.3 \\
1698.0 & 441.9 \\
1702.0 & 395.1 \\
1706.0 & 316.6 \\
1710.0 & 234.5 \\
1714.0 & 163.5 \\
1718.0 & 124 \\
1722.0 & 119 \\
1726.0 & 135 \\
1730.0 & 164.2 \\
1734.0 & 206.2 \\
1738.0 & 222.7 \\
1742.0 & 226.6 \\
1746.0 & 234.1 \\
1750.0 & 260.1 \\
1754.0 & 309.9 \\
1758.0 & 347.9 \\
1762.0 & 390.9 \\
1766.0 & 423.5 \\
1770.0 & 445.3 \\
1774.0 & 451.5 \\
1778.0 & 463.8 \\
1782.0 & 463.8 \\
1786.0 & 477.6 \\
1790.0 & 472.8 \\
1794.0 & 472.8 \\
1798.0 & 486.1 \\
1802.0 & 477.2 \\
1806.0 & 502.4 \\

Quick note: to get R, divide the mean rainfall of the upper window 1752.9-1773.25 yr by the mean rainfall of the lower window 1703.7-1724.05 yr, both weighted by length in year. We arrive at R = 2.01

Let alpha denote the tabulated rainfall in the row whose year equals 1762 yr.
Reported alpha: 390.9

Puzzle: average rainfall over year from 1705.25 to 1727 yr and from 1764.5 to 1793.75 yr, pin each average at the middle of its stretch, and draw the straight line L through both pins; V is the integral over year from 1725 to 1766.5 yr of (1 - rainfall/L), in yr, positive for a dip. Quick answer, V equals 7.0 yr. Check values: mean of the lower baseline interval 177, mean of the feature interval 263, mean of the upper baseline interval 458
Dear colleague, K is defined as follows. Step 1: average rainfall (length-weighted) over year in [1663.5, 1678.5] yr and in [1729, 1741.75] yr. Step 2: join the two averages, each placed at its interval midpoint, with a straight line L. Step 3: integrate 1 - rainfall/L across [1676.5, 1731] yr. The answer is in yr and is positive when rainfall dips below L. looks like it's 6.2 yr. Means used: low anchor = 498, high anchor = 204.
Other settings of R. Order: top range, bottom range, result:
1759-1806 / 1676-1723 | 1.27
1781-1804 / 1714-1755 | 2.43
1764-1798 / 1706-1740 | 2.56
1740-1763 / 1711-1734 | 1.93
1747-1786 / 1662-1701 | 0.81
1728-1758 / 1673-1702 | 0.50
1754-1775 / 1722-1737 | 2.42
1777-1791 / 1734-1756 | 1.90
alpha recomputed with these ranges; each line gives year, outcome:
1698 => 441.9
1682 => 500.9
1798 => 486.1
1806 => 502.4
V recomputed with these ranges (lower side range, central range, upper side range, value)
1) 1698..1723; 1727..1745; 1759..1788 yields 6.9 yr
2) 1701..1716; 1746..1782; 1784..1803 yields 2.3 yr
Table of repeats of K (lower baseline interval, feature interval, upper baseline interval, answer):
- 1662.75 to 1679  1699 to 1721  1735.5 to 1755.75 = 7.36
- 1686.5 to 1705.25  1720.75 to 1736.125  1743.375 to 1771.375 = 9.08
